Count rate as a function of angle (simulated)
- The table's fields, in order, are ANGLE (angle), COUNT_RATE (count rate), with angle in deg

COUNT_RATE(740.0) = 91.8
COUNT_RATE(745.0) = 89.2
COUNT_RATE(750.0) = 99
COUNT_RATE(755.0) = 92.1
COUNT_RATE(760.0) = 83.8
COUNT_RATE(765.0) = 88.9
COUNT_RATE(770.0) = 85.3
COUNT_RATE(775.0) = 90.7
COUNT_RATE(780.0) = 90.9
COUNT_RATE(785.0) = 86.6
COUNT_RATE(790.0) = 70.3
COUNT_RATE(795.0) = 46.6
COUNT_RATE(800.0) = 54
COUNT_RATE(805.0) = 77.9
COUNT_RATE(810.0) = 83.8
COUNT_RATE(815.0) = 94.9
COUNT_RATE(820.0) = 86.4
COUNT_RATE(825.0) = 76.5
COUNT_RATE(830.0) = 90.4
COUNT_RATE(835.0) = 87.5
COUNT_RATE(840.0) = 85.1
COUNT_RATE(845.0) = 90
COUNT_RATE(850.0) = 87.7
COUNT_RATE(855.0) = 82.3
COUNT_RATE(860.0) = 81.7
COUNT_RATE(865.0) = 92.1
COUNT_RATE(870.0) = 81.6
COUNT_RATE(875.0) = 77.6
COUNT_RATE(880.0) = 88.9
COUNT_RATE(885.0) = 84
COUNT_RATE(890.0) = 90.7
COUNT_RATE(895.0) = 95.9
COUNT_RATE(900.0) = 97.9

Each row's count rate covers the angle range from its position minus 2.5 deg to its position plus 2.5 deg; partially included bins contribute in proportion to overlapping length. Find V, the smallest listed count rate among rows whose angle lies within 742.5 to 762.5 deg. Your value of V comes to 83.8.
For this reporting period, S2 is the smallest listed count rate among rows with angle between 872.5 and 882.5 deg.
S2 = 77.6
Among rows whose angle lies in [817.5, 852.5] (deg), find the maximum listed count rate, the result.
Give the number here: 90.4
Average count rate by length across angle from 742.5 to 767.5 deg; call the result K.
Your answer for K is 90.6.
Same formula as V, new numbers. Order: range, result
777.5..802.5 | 46.6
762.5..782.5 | 85.3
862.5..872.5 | 81.6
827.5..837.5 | 87.5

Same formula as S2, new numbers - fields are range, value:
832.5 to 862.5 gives 81.7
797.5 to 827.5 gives 54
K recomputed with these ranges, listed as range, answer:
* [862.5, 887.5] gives 84.8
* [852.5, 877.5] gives 83.1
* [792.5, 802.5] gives 50.3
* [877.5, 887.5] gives 86.5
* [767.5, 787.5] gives 88.4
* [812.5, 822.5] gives 90.7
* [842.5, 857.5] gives 86.7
